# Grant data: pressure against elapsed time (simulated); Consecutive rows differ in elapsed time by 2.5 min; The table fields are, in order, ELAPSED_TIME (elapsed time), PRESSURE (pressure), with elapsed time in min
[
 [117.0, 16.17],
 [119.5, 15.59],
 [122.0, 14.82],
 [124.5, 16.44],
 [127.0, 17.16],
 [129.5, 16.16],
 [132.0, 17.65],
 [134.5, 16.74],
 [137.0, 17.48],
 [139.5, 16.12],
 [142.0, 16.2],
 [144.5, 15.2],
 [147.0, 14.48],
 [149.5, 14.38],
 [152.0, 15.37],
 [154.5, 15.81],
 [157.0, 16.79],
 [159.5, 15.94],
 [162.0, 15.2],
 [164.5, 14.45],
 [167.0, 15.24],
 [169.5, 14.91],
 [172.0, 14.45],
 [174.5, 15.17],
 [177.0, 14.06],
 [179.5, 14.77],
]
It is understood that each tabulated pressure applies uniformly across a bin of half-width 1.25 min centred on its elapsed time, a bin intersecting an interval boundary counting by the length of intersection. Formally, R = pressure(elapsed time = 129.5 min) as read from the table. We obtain 16.16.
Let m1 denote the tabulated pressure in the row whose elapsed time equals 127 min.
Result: 17.16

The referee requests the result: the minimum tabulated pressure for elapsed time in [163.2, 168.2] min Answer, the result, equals 14.45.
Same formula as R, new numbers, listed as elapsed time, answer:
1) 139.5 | 16.12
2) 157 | 16.79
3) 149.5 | 14.38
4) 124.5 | 16.44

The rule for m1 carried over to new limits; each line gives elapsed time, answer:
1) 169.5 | 14.91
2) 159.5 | 15.94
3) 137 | 17.48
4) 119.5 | 15.59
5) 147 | 14.48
